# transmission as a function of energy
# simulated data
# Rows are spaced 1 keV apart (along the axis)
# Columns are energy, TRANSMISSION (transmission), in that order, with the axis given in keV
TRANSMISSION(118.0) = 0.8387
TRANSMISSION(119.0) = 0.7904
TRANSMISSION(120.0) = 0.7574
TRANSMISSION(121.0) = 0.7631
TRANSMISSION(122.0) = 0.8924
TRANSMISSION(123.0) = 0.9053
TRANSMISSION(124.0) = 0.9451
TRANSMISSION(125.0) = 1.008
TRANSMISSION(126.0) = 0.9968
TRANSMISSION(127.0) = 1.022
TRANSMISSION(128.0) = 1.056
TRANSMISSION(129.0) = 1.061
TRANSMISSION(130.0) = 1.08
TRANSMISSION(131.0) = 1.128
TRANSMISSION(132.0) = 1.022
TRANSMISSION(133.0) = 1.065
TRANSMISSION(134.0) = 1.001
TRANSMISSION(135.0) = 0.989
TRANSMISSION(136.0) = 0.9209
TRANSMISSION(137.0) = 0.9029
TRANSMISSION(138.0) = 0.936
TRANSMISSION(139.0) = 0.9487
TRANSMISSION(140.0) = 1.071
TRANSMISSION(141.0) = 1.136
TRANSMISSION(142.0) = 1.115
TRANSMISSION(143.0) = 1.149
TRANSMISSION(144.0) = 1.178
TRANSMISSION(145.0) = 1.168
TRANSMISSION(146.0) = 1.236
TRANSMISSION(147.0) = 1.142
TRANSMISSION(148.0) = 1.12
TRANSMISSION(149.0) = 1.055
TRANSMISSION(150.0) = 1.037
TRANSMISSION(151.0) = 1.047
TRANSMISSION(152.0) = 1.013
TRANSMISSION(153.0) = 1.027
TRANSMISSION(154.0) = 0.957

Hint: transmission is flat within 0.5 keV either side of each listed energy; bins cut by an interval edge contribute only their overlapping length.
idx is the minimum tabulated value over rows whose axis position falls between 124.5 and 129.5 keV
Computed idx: 0.9968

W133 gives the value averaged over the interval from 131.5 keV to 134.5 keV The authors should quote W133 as 1.03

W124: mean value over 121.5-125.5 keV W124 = 0.938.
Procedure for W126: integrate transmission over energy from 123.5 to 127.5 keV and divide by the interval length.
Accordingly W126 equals 0.993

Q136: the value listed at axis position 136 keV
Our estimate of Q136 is 0.9209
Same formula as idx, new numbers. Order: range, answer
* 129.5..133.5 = 1.022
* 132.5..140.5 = 0.9029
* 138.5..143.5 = 0.9487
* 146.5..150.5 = 1.037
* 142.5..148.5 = 1.12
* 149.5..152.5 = 1.013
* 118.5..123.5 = 0.7574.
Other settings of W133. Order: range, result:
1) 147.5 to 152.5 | 1.05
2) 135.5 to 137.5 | 0.912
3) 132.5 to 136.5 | 0.994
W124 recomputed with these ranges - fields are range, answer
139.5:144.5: 1.13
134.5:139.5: 0.94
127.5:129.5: 1.06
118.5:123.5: 0.822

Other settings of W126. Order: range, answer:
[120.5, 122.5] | 0.828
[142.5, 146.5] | 1.18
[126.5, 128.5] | 1.04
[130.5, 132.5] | 1.07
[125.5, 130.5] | 1.04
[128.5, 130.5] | 1.07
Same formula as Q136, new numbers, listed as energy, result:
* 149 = 1.055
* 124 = 0.9451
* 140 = 1.071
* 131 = 1.128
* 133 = 1.065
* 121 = 0.7631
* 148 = 1.12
